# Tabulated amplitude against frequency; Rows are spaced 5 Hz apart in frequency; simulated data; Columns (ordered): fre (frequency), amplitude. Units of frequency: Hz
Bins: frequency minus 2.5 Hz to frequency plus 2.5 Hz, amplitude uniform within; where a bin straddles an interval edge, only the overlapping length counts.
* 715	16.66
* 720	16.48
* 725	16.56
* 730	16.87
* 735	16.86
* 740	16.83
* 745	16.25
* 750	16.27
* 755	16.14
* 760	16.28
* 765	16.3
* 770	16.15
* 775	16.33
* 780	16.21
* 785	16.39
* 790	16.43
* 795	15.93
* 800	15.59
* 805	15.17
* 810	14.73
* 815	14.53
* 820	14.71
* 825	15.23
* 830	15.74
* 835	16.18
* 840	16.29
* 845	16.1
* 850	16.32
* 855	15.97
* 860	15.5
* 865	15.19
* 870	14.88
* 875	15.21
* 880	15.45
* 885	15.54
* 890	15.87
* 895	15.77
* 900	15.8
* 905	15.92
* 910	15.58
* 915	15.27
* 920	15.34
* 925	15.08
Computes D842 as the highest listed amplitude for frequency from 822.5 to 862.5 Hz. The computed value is 16.32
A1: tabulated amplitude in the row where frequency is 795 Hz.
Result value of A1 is 15.93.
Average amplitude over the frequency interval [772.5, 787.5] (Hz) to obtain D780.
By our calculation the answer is 16.3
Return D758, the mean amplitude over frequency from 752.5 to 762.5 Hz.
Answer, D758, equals 16.2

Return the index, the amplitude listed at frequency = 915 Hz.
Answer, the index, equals 15.27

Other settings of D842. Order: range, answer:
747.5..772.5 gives 16.3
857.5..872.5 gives 15.5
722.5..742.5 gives 16.87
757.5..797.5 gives 16.43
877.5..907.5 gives 15.92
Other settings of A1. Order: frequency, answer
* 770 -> 16.15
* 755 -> 16.14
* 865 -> 15.19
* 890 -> 15.87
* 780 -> 16.21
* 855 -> 15.97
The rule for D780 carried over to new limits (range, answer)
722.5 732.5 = 16.7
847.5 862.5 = 15.9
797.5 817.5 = 15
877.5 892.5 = 15.6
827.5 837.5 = 16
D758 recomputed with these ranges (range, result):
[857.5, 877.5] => 15.2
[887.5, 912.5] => 15.8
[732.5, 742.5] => 16.8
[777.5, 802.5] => 16.1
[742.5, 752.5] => 16.3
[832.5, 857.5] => 16.2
